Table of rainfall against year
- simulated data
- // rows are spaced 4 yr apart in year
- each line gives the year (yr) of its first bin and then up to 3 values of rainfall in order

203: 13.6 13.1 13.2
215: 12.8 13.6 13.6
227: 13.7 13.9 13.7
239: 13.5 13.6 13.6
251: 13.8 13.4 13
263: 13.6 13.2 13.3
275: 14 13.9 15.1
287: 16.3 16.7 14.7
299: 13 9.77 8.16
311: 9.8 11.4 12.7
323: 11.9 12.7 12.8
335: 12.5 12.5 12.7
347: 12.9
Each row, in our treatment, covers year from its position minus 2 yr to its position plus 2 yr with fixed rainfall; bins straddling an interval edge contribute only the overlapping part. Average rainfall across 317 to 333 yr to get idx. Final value 12.5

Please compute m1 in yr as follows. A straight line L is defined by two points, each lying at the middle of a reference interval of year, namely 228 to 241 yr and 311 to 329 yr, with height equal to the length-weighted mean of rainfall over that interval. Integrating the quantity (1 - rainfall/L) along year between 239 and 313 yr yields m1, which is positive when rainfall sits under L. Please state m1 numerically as -2.5 yr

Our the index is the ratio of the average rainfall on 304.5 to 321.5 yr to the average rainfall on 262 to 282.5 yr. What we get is 0.8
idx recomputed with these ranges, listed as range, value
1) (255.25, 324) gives 13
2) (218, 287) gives 13.8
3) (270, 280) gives 13.8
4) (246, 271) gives 13.4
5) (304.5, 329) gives 11.1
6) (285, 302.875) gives 14.6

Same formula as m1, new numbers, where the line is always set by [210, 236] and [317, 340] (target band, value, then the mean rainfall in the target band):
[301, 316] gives 3.6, 9.67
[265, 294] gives -3.7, 14.6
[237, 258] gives -0.4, 13.6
